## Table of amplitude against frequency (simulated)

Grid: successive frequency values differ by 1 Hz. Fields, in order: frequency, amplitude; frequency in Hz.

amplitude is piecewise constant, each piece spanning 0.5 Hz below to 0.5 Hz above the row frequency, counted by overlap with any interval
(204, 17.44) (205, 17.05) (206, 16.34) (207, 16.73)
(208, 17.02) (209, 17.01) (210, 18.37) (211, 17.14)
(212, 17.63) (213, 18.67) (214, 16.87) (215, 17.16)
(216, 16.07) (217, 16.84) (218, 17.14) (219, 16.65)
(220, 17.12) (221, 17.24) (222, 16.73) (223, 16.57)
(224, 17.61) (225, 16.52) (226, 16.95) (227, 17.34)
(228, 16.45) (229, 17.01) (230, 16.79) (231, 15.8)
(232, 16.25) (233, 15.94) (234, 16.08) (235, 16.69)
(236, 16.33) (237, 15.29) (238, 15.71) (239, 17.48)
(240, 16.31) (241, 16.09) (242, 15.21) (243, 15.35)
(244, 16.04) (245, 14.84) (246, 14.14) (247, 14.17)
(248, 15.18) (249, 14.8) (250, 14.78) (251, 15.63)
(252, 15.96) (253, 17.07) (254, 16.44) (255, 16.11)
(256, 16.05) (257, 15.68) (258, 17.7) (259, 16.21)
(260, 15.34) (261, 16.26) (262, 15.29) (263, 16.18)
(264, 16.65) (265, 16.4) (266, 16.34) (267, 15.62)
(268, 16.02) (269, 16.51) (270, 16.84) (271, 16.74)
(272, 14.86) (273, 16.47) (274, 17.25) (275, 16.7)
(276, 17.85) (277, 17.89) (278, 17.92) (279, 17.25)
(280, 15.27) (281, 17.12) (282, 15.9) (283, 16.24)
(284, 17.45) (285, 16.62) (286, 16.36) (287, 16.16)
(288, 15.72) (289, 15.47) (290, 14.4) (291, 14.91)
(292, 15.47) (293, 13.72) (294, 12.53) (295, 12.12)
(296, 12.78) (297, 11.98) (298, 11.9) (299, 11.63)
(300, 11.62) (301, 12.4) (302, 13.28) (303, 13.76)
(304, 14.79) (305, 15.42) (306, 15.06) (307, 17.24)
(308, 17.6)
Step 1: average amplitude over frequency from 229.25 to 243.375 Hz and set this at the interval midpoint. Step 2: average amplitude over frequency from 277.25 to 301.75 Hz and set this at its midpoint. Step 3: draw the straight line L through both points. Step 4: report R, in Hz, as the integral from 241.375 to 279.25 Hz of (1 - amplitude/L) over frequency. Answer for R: -1.5 Hz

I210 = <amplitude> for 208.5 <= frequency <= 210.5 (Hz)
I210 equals 17.7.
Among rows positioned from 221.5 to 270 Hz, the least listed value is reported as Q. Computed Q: 14.14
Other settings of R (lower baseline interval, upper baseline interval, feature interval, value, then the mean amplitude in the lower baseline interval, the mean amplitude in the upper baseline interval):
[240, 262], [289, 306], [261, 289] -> -3.8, 15.7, 13.4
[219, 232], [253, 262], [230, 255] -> 1.1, 16.8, 16.2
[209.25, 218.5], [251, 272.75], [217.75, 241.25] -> 0.5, 17.3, 16.2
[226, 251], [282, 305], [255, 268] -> -0.8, 15.9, 14.2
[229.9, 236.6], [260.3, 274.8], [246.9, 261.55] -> 0.3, 16.2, 16.2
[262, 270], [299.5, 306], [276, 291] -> -1.4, 16.2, 13.7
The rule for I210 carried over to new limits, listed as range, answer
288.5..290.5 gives 14.9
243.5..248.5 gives 14.9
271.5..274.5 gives 16.2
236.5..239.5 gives 16.2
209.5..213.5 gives 18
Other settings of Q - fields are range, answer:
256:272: 14.86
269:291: 14.4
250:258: 14.78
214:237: 15.29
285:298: 11.9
